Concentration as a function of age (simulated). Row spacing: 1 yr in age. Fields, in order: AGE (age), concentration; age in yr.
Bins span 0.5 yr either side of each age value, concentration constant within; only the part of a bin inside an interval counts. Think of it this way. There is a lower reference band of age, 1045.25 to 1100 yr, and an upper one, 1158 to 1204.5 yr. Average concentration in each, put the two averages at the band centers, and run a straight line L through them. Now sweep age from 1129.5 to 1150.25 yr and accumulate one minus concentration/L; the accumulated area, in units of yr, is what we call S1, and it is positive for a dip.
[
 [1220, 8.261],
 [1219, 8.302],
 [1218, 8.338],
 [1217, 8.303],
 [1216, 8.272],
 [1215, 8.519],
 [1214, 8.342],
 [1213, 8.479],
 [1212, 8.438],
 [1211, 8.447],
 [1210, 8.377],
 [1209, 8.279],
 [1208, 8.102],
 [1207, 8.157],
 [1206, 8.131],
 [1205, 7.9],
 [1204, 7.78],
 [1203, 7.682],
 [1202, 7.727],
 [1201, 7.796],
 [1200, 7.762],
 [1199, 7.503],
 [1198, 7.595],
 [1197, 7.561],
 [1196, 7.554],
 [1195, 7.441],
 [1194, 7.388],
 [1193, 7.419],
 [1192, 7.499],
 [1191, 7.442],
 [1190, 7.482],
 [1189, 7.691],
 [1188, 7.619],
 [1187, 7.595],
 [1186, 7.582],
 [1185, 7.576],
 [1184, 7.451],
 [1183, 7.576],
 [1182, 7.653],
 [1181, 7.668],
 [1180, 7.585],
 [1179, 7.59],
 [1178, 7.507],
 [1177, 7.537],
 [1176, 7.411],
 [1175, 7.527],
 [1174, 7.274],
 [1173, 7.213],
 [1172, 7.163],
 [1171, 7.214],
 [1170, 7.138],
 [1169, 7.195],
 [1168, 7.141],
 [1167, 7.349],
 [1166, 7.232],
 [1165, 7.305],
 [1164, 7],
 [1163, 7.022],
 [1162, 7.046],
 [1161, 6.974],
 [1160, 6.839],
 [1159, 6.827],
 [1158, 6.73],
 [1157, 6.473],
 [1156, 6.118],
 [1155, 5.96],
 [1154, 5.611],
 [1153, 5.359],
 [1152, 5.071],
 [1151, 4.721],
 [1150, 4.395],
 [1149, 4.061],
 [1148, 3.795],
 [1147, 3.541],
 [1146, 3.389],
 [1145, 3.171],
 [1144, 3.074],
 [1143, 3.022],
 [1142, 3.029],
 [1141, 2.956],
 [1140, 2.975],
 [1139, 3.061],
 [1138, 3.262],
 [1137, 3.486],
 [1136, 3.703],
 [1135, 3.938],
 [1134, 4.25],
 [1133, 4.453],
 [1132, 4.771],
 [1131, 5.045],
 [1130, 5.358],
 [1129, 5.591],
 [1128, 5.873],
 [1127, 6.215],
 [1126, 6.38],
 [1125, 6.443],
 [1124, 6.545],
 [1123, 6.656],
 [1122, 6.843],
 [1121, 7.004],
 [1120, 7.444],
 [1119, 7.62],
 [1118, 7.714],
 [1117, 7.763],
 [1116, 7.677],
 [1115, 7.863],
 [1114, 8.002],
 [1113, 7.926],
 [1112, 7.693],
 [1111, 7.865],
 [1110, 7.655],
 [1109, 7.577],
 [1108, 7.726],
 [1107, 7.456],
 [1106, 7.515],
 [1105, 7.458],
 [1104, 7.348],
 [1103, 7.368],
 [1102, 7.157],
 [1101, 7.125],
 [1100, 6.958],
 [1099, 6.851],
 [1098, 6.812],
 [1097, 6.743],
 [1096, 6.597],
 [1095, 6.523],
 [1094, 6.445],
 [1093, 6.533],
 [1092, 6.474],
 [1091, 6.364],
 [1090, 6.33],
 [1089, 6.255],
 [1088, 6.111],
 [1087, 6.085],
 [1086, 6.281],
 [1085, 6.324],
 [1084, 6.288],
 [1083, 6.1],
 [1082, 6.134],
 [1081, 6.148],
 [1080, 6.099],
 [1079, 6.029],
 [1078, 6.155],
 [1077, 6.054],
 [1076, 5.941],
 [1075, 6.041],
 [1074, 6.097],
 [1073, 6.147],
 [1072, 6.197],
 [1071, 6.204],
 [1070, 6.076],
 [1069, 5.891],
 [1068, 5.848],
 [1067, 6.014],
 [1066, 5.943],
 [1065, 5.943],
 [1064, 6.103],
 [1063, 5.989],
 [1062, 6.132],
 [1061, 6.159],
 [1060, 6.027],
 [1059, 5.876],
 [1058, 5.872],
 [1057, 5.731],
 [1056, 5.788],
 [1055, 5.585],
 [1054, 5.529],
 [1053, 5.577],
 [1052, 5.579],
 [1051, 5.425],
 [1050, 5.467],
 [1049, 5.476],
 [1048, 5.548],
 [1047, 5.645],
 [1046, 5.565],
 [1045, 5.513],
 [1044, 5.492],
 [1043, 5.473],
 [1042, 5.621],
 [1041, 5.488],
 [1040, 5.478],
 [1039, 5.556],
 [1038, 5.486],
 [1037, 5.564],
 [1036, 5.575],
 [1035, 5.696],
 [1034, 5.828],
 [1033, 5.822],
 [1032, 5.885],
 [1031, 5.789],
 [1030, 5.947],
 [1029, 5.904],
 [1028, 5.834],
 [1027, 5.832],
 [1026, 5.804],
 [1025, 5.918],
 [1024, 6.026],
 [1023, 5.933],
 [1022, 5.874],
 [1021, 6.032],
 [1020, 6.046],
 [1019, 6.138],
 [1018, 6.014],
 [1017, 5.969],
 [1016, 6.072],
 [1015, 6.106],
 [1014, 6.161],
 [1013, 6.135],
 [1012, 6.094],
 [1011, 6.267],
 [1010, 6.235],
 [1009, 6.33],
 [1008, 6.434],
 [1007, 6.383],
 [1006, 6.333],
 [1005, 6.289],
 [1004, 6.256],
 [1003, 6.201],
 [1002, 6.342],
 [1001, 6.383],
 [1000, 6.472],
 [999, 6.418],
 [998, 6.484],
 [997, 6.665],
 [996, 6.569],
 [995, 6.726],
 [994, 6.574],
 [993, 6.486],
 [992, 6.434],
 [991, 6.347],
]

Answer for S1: 9.5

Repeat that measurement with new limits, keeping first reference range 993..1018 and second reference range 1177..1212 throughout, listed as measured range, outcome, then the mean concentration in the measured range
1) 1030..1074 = 6.0 yr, 5.76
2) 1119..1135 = 2.9 yr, 5.92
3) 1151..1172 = 2.3 yr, 6.65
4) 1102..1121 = -1.4 yr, 7.62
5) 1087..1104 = 0.8 yr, 6.67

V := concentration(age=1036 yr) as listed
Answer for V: 5.575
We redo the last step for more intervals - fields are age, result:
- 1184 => 7.451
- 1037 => 5.564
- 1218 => 8.338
